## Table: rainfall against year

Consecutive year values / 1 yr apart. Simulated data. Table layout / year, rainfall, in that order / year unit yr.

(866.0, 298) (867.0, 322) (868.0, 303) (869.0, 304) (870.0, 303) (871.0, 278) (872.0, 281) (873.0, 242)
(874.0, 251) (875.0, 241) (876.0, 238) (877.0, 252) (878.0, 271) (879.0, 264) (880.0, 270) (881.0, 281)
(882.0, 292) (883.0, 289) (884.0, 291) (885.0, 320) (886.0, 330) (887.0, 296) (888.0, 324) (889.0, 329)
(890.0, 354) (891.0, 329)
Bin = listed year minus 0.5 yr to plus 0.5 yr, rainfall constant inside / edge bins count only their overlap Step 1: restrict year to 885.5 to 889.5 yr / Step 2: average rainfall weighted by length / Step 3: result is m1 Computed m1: 320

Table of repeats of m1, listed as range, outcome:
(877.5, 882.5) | 276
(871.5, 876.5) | 251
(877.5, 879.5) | 268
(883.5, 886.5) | 314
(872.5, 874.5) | 246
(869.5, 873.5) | 276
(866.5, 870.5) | 308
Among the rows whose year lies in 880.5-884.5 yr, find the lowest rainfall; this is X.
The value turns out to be 281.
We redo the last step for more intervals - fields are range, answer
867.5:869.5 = 303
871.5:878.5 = 238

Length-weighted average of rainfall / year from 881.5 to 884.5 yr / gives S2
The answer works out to 291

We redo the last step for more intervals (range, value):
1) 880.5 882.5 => 286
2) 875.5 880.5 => 259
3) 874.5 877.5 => 244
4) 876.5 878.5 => 262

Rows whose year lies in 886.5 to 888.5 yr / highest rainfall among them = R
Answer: 324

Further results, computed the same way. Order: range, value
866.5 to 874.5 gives 322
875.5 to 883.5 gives 292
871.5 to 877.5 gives 281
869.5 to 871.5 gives 303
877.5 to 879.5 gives 271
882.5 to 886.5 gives 330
